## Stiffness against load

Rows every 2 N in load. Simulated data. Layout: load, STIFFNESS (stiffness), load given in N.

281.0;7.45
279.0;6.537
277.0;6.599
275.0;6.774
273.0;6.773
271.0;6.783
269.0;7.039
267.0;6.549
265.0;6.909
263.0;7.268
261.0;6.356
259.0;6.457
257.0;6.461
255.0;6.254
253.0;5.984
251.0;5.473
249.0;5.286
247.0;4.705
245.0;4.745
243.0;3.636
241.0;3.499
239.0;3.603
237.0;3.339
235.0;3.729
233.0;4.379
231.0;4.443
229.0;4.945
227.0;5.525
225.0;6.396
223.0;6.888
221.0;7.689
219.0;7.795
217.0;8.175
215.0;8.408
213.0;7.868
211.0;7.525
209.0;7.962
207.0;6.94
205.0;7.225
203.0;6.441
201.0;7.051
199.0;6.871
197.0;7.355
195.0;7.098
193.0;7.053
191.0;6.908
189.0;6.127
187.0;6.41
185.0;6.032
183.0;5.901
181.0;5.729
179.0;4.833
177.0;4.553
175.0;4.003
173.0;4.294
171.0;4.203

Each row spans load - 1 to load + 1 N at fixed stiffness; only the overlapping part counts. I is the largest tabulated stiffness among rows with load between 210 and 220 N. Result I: 8.408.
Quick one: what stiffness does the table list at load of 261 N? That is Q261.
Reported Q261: 6.356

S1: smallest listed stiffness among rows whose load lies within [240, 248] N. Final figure 3.499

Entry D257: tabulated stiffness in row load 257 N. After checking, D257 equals 6.461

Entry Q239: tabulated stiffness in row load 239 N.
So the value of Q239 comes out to 3.603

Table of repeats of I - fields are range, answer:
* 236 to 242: 3.603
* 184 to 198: 7.355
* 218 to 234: 7.795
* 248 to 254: 5.984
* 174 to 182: 5.729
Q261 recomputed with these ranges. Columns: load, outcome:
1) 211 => 7.525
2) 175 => 4.003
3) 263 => 7.268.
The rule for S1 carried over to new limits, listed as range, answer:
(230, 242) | 3.339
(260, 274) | 6.356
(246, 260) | 4.705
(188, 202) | 6.127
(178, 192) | 4.833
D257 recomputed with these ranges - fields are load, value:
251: 5.473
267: 6.549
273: 6.773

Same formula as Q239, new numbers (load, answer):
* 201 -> 7.051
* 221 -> 7.689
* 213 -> 7.868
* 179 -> 4.833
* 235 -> 3.729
